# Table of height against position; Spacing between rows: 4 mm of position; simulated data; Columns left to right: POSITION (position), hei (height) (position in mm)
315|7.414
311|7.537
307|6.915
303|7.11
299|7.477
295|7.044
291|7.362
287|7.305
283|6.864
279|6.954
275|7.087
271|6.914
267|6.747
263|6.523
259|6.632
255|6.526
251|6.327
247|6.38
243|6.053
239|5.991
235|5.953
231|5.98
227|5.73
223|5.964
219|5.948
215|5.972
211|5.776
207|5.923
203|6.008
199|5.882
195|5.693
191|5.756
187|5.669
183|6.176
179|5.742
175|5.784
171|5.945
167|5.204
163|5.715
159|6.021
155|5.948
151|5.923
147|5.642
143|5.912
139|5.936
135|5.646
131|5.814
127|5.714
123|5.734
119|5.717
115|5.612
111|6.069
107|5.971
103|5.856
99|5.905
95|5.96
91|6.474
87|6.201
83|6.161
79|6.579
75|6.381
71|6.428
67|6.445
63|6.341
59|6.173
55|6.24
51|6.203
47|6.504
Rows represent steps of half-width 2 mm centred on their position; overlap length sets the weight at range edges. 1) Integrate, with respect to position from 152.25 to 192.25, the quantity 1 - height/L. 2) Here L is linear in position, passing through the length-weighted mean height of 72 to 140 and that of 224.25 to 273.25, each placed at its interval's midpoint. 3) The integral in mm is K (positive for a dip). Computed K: 2.2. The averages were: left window 5.99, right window 6.31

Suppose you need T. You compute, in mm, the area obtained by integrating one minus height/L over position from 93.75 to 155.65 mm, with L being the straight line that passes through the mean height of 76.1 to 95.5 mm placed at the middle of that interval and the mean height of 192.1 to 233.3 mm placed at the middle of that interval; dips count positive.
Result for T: 3.5 mm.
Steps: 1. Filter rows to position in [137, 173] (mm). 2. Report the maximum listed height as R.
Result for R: 6.021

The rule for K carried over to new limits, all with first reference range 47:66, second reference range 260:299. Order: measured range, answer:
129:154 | 2.80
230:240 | 1.28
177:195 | 2.35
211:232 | 2.79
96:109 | 1.03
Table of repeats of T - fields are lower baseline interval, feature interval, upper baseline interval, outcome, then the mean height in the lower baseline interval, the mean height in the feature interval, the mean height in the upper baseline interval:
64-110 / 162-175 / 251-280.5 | 1.64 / 6.21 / 5.64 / 6.74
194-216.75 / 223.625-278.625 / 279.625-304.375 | 1.64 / 5.88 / 6.38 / 7.18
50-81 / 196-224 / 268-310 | 3.78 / 6.35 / 5.92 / 7.11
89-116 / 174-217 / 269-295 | 4.59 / 5.99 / 5.85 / 7.08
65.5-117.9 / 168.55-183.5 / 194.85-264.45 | 0.59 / 6.15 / 5.86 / 6.08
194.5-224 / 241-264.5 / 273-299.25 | 0.70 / 5.9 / 6.4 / 7.13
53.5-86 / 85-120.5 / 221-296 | 2.21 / 6.34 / 5.98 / 6.54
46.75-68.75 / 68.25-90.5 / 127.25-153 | -0.69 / 6.3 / 6.36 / 5.81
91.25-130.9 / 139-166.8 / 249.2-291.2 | 1.33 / 5.86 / 5.82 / 6.82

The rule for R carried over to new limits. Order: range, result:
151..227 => 6.176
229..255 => 6.526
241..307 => 7.477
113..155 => 5.948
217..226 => 5.964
